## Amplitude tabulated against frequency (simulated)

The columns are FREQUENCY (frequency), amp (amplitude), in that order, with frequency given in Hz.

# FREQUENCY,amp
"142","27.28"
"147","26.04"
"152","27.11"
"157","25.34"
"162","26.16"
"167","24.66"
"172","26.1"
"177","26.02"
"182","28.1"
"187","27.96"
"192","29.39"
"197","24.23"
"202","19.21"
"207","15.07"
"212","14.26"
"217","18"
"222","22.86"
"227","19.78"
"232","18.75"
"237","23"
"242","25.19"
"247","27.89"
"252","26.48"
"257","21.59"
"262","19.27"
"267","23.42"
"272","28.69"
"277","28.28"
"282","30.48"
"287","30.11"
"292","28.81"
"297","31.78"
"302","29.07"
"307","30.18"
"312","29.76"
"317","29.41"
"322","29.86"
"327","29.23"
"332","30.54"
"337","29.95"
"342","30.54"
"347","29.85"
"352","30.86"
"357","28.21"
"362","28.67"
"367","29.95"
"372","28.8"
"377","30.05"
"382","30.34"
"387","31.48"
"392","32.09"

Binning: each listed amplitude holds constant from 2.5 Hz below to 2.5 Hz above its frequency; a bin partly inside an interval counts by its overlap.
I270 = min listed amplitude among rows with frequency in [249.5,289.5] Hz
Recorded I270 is 19.27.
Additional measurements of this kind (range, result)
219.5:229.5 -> 19.78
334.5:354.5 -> 29.85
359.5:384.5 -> 28.67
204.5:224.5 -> 14.26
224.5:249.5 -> 18.75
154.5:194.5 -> 24.66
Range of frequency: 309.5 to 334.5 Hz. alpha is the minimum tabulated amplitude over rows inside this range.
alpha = 29.23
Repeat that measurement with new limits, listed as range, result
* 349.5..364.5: 28.21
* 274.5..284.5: 28.28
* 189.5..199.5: 24.23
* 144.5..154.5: 26.04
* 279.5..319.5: 28.81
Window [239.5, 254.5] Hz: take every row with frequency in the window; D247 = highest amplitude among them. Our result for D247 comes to 27.89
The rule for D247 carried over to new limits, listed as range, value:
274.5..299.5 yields 31.78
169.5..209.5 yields 29.39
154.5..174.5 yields 26.16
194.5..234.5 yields 24.23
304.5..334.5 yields 30.54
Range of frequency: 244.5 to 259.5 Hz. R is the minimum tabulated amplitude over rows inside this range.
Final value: 21.59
